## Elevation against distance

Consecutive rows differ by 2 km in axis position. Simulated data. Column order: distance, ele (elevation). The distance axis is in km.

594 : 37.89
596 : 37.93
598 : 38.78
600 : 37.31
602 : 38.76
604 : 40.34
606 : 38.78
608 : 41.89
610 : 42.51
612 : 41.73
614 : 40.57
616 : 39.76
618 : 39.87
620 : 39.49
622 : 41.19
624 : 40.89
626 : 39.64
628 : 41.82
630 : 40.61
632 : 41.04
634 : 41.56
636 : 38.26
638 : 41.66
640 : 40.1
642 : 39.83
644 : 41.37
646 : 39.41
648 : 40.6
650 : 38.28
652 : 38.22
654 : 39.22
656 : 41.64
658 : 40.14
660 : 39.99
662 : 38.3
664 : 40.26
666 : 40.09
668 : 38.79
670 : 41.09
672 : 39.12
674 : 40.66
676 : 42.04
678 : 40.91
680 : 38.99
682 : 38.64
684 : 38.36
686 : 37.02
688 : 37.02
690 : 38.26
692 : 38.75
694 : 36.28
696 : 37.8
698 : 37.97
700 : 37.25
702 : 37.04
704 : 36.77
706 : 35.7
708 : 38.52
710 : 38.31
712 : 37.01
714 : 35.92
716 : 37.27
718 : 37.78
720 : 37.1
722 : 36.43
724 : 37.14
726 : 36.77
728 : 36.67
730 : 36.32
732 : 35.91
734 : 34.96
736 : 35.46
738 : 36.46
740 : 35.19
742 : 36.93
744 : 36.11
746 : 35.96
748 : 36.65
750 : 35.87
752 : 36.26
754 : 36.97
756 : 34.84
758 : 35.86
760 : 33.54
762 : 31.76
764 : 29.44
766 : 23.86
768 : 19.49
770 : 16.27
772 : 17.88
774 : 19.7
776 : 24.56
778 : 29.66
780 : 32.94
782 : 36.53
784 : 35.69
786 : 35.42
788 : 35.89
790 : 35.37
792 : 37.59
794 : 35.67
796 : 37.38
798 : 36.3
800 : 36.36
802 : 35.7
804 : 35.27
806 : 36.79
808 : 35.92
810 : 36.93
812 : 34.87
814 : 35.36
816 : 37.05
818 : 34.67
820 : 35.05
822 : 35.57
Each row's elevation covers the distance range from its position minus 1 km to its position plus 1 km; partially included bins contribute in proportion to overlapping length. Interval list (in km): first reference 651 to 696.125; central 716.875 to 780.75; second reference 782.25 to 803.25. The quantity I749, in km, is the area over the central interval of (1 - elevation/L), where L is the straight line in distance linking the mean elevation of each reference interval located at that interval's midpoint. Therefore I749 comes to 8.2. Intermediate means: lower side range 39.2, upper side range 36.1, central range 32.5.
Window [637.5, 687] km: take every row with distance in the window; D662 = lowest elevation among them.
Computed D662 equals 37.02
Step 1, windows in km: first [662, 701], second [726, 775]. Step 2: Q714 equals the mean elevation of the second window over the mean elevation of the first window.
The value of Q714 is 0.8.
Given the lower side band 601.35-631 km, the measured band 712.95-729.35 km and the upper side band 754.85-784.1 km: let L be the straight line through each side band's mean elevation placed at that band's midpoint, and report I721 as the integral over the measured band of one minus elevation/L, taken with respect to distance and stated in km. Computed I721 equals -2.5 km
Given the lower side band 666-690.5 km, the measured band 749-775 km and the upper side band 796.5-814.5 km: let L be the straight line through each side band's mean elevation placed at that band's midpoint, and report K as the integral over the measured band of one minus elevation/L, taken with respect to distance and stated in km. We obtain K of 6.00 km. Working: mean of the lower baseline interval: 39.3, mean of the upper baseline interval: 36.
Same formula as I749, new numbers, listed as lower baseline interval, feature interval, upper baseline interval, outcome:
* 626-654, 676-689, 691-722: -0.2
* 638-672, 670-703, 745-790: -1.1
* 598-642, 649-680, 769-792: -2.2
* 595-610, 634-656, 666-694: -0.4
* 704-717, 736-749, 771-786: -1.2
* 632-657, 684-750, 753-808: -2.2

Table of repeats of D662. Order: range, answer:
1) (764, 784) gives 16.27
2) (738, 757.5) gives 34.84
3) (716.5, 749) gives 34.96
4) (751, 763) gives 31.76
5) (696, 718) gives 35.7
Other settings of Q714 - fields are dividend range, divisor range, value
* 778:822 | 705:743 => 0.97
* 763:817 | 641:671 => 0.80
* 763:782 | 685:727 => 0.66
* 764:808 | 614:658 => 0.78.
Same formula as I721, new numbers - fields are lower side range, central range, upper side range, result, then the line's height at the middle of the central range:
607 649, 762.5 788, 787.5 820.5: 6.60 km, 36.8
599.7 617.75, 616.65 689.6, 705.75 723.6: -1.68 km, 39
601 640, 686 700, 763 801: -0.65 km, 35.9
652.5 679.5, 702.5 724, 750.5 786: -1.18 km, 35.2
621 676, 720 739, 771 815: 0.09 km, 36.5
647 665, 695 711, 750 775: -1.29 km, 34.6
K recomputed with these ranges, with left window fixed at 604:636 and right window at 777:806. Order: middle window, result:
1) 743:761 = 0.43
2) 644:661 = -0.05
